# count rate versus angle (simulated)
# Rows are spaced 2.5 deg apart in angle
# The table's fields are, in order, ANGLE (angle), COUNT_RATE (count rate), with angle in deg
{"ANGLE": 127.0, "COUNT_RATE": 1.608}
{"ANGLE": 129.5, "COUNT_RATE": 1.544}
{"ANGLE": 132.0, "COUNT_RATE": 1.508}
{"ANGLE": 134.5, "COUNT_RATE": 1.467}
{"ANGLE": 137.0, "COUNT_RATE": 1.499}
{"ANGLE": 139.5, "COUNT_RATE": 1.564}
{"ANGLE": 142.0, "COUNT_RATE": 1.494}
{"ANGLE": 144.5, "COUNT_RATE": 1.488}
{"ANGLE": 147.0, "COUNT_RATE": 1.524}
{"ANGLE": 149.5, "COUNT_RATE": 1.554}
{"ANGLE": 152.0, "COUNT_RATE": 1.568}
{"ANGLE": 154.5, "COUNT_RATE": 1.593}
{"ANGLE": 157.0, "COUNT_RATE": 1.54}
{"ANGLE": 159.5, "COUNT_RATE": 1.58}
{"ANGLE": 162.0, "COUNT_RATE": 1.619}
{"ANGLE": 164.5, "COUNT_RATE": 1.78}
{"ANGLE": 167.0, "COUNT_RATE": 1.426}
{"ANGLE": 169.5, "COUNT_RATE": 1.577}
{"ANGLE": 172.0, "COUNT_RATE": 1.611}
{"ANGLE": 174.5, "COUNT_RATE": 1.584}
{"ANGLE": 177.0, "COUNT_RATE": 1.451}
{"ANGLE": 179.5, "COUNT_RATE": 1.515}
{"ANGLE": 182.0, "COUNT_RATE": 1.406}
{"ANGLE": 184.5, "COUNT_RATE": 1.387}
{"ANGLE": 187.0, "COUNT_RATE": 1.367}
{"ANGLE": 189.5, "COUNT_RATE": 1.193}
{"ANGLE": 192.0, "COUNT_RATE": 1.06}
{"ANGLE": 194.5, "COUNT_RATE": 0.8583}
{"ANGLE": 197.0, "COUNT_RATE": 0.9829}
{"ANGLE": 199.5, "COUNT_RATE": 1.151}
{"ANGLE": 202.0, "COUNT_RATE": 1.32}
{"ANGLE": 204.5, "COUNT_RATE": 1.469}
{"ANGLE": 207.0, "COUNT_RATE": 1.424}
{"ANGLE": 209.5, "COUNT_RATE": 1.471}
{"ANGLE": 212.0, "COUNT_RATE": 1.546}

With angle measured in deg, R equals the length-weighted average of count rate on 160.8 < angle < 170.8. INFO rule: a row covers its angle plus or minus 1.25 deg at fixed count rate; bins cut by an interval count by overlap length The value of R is 1.6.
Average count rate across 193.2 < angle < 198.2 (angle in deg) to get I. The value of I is 0.921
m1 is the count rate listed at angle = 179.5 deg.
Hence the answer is 1.515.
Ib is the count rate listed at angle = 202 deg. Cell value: 1.32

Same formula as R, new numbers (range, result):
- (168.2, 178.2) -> 1.56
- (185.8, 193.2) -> 1.21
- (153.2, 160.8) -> 1.57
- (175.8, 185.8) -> 1.44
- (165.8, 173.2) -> 1.54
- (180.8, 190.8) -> 1.34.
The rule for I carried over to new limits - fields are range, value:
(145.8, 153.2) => 1.55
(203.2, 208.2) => 1.45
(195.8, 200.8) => 1.07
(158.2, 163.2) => 1.6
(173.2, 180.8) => 1.52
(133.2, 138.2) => 1.48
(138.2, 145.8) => 1.52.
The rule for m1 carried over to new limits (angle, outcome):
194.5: 0.8583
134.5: 1.467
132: 1.508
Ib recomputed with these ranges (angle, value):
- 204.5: 1.469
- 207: 1.424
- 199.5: 1.151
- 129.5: 1.544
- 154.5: 1.593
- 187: 1.367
